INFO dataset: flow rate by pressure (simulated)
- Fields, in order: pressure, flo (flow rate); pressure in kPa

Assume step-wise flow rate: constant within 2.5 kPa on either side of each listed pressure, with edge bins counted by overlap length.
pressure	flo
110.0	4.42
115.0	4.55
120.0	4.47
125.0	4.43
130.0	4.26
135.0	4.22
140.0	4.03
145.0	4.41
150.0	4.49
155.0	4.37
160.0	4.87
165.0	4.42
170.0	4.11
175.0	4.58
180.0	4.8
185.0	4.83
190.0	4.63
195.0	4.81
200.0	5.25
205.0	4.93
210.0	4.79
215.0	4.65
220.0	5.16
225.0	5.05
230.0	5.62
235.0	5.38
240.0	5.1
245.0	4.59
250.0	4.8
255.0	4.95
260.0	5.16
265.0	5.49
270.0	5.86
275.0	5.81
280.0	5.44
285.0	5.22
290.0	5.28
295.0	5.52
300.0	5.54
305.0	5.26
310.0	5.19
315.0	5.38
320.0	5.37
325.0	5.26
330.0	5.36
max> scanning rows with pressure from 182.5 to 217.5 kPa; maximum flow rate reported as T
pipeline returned 5.25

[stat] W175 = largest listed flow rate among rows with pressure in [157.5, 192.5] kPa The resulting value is 4.87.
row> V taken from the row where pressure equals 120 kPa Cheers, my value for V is 4.47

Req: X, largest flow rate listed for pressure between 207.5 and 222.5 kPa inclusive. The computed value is 5.16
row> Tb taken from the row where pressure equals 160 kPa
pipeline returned 4.87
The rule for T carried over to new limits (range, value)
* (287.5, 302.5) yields 5.54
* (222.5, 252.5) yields 5.62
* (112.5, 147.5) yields 4.55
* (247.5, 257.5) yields 4.95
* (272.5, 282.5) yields 5.81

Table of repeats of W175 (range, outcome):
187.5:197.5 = 4.81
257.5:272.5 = 5.86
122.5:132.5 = 4.43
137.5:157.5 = 4.49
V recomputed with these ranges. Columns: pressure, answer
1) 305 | 5.26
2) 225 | 5.05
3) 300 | 5.54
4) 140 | 4.03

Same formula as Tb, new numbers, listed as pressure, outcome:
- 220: 5.16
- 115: 4.55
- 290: 5.28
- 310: 5.19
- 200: 5.25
